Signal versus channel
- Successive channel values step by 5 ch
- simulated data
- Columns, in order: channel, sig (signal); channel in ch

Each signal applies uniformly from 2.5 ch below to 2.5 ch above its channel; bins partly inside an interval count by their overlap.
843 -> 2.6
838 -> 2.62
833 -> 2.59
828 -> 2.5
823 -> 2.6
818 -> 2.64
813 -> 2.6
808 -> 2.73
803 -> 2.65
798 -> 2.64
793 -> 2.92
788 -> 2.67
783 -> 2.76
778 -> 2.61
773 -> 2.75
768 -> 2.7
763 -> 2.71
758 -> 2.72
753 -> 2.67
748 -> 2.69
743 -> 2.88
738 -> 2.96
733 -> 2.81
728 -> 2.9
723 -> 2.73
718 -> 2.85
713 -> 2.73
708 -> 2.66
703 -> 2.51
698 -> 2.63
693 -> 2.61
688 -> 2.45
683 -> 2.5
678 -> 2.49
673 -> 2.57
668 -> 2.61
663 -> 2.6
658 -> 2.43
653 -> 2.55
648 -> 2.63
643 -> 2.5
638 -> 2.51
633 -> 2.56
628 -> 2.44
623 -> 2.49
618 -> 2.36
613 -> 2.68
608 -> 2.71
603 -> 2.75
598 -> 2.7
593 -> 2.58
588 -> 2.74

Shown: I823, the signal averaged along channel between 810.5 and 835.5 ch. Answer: 2.59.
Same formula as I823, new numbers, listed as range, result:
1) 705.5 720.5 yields 2.75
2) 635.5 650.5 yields 2.55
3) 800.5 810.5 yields 2.69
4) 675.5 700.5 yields 2.54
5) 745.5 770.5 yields 2.7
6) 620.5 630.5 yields 2.46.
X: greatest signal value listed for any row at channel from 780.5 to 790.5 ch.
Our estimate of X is 2.76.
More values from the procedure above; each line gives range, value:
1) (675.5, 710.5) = 2.66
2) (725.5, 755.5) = 2.96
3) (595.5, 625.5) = 2.75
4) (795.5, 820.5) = 2.73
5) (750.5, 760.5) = 2.72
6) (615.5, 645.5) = 2.56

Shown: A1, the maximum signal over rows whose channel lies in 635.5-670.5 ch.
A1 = 2.63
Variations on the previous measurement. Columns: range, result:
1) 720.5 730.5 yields 2.9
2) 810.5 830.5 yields 2.64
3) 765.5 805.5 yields 2.92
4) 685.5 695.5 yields 2.61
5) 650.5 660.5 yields 2.55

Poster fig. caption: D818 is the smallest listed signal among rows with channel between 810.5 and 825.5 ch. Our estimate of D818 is 2.6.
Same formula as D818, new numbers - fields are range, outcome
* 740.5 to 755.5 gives 2.67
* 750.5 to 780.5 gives 2.61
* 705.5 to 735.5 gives 2.66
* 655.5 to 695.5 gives 2.43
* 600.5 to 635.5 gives 2.36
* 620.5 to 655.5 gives 2.44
